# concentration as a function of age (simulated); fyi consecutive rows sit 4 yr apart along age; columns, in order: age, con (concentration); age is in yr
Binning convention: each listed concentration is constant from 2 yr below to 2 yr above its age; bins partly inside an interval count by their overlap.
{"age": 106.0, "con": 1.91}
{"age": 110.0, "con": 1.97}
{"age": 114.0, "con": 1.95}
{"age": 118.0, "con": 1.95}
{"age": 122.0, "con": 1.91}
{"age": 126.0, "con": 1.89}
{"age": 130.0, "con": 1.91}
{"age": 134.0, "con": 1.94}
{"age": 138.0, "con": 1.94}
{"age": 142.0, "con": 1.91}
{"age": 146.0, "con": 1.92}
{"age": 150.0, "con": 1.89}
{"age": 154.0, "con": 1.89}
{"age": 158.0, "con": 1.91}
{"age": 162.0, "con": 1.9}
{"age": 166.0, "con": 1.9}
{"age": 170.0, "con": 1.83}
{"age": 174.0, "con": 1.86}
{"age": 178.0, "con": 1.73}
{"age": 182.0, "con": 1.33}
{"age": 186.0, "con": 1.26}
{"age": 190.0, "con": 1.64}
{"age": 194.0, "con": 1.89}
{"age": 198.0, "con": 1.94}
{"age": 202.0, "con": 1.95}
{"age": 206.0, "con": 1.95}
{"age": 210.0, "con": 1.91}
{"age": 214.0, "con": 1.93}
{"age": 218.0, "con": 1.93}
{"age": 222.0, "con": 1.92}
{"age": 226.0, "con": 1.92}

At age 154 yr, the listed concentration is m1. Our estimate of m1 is 1.89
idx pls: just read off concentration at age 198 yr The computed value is 1.94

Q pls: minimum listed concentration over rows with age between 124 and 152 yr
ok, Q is 1.89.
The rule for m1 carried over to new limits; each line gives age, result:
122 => 1.91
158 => 1.91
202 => 1.95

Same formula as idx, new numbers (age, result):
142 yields 1.91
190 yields 1.64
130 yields 1.91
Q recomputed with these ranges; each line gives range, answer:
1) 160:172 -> 1.83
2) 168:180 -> 1.73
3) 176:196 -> 1.26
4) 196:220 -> 1.91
